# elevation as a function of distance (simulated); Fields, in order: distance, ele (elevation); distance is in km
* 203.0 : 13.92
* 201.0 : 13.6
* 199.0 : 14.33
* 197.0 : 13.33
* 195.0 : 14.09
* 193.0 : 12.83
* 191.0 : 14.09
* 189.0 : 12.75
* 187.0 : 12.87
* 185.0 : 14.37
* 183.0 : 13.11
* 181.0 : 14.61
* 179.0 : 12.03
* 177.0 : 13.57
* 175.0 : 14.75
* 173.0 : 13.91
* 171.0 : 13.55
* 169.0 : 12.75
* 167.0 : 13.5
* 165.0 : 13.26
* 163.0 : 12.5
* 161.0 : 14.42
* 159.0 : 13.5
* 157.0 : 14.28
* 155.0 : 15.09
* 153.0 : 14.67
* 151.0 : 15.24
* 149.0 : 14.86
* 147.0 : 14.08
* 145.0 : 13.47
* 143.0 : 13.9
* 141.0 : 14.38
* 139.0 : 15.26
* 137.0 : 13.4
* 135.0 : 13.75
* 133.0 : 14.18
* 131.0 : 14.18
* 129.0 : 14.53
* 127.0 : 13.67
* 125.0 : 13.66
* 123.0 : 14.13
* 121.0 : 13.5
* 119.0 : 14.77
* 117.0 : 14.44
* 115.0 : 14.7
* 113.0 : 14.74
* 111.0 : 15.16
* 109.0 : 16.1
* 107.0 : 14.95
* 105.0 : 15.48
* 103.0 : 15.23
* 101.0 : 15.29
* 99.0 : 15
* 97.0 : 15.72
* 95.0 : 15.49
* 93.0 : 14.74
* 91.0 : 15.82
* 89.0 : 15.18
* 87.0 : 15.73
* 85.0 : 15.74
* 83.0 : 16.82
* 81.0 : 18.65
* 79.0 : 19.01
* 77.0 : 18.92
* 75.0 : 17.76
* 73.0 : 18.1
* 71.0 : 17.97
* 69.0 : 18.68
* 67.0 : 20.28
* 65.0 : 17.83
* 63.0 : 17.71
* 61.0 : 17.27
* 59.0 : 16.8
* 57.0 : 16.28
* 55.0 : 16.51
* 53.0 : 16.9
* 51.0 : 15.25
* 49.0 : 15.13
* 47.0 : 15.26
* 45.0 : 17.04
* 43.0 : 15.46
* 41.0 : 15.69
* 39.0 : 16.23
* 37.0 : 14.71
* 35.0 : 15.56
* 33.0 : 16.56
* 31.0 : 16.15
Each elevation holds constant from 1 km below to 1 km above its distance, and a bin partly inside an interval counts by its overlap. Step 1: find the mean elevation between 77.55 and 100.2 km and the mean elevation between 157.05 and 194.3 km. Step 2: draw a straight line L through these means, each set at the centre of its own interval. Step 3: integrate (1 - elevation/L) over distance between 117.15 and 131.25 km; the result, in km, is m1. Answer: 1.0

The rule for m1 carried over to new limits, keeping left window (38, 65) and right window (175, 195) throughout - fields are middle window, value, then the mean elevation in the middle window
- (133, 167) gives 0.25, 14.1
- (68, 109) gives -2.52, 16.5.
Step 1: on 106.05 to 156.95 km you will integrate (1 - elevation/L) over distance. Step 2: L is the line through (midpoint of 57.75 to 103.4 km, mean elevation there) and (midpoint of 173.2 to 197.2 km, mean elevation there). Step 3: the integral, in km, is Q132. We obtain 2.9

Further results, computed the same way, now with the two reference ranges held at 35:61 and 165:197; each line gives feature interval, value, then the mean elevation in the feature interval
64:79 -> -2.9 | 18.5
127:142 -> 0.2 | 14.2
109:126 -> 0.2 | 14.5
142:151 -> 0.0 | 14.2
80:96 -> -0.8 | 16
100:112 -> -0.4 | 15.4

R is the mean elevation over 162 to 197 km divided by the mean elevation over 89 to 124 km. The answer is 0.89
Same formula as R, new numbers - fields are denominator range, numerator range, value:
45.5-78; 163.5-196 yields 0.78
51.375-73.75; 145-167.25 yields 0.80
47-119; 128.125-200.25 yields 0.85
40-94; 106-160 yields 0.85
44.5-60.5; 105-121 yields 0.92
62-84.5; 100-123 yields 0.82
